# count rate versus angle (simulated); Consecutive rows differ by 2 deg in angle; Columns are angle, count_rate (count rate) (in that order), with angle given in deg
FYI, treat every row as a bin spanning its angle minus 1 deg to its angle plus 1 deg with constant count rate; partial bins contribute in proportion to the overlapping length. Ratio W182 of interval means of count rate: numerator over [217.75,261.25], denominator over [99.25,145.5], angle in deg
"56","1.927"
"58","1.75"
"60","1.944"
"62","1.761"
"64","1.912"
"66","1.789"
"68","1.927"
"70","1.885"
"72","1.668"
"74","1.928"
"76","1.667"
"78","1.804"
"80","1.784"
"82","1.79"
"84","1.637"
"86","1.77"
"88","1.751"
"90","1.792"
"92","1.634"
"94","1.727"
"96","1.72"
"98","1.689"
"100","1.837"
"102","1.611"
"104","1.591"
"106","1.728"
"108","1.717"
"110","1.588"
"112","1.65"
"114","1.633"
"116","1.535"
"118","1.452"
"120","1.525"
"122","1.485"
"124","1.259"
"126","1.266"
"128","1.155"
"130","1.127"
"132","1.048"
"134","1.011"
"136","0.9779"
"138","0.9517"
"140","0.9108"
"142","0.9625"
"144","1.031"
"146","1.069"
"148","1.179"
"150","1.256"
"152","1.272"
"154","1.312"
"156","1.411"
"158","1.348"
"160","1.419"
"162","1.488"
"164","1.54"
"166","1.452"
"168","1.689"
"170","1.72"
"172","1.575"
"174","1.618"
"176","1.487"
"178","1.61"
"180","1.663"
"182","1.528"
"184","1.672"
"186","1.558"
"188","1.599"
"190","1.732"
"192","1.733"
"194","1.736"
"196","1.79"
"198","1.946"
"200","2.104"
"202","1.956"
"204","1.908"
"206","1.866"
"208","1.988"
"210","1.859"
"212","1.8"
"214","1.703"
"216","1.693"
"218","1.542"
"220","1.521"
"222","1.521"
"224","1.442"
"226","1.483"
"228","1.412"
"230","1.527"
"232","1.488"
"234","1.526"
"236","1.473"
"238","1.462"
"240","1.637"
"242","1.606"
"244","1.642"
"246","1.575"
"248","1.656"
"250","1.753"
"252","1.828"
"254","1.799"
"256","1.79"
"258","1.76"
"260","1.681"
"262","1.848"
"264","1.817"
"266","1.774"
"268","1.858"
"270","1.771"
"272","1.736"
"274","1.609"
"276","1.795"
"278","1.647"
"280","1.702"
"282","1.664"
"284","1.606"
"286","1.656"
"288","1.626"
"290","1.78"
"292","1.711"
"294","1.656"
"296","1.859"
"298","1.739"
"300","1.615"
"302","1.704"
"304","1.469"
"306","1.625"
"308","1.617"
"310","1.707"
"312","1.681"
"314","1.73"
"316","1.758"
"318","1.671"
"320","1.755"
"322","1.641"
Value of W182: 1.19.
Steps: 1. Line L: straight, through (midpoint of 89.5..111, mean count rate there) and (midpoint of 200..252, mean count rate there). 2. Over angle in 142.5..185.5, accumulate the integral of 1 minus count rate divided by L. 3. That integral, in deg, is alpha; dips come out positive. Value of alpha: 6.0 deg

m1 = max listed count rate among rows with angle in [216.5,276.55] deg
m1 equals 1.858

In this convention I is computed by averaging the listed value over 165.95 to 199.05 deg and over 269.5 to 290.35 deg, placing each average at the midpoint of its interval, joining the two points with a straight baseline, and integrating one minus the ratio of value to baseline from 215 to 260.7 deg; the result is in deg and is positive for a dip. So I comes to 2.03 deg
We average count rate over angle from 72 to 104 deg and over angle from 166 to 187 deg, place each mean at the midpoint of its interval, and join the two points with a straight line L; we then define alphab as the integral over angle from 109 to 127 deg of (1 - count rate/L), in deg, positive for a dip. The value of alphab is 2.2 deg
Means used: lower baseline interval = 1.74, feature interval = 1.49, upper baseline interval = 1.6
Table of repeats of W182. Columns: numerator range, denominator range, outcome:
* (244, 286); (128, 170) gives 1.40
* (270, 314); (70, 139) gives 1.08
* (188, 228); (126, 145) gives 1.69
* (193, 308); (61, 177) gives 1.12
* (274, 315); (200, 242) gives 1.02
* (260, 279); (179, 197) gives 1.05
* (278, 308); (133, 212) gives 1.10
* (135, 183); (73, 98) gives 0.77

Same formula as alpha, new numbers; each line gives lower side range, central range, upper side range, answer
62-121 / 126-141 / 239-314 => 5.88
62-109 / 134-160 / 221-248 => 8.05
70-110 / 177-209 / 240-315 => -1.10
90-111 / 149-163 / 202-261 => 2.66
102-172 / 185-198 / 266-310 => -2.08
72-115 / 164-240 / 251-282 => 3.70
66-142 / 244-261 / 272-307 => -0.78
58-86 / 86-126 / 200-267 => 3.53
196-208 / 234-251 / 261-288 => 2.10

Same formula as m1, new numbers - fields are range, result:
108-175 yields 1.72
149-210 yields 2.104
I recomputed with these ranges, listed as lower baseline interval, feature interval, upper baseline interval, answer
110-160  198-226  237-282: -4.1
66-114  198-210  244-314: -1.6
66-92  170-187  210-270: 1.0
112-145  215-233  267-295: 0.1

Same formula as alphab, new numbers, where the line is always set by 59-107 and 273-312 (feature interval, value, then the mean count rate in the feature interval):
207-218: -0.49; 1.78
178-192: 0.72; 1.63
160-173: 1.23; 1.57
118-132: 3.62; 1.3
